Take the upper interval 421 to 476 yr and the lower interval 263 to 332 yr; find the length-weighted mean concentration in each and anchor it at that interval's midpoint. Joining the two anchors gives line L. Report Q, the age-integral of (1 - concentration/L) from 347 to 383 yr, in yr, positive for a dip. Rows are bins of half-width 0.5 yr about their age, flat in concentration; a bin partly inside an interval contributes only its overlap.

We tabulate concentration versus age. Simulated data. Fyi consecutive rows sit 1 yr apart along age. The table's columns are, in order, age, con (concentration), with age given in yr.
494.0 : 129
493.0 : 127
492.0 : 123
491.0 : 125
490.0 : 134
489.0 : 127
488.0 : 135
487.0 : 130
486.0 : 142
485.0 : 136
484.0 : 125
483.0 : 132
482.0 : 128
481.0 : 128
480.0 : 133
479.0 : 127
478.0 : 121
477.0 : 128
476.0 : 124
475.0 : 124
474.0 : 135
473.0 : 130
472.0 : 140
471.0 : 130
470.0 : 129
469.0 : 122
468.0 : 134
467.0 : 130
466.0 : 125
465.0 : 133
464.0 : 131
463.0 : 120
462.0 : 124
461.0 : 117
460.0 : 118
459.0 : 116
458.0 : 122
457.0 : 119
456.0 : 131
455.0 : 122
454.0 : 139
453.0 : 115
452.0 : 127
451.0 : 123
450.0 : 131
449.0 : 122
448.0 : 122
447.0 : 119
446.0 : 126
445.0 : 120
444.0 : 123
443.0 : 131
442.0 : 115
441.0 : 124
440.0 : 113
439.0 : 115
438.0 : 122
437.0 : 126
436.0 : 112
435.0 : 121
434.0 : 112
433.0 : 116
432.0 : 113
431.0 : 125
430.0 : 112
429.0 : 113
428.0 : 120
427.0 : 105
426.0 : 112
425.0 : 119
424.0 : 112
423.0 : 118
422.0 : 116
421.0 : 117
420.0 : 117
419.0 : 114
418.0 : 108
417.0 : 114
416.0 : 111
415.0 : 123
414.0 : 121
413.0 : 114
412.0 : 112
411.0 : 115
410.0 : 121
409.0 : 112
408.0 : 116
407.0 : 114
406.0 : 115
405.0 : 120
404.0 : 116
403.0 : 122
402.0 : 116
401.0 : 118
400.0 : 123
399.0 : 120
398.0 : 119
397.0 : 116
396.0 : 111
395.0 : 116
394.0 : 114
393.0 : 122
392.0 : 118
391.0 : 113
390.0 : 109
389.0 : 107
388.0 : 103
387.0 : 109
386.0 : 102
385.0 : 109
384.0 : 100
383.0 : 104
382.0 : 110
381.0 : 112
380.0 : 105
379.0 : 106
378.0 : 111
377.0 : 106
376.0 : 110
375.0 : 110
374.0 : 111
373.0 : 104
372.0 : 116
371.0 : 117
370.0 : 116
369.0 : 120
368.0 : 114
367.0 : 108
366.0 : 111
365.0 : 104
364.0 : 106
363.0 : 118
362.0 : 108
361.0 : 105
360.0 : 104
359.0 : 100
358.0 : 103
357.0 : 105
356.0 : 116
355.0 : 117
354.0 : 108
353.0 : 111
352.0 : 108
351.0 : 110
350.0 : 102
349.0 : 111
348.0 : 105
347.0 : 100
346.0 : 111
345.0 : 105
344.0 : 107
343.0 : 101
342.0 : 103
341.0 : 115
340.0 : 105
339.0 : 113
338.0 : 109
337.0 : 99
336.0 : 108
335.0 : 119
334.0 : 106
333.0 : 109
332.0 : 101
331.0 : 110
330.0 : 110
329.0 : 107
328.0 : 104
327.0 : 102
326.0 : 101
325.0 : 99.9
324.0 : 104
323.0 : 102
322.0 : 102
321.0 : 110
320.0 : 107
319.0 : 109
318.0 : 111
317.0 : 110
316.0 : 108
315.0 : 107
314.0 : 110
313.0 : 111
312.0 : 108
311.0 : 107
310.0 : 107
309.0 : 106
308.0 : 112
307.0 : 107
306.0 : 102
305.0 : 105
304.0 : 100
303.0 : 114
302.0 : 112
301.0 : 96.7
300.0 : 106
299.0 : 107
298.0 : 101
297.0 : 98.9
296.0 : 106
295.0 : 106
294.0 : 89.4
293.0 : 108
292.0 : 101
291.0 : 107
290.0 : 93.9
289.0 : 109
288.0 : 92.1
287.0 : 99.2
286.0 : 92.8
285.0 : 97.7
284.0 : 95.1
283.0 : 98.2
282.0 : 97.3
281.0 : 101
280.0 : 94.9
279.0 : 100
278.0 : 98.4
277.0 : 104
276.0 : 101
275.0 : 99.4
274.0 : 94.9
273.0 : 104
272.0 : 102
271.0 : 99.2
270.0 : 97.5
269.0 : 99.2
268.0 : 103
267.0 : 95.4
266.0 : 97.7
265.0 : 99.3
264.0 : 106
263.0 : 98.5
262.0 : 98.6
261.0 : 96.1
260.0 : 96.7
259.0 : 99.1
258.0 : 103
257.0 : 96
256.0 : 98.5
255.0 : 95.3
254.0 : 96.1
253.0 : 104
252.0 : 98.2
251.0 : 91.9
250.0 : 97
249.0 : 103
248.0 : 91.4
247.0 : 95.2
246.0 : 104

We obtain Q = 0.7 yr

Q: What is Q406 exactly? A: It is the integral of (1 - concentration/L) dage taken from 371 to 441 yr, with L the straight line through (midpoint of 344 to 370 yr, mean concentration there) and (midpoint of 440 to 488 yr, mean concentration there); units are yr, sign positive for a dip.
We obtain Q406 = 1.7 yr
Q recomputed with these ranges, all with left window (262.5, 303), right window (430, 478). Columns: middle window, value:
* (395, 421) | 0.23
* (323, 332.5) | 0.21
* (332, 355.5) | 0.19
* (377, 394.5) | 0.83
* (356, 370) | 0.32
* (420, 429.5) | 0.38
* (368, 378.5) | 0.04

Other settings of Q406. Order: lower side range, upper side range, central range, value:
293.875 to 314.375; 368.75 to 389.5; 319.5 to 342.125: 0.1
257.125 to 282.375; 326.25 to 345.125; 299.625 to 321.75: -0.7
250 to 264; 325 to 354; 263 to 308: 0.1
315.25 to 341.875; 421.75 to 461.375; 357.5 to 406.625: 0.7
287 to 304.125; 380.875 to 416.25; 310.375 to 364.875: 0.1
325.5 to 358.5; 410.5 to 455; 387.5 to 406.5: -0.3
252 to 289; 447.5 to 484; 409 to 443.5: 1.3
